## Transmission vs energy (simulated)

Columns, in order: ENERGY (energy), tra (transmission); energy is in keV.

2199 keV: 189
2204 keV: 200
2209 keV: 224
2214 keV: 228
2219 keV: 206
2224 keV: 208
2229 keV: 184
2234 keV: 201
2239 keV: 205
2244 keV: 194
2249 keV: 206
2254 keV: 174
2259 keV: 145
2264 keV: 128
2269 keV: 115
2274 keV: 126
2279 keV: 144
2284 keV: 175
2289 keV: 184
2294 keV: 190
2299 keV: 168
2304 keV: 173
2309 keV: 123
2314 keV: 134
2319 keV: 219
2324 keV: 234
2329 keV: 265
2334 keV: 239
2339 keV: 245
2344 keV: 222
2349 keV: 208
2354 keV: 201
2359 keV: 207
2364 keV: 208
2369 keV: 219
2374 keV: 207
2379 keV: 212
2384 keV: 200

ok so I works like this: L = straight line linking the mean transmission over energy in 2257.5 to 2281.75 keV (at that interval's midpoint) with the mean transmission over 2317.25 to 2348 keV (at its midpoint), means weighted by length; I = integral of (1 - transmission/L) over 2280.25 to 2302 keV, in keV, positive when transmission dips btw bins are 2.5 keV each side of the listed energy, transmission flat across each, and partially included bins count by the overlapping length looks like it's -1.4 keV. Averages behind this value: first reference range 131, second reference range 236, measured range 177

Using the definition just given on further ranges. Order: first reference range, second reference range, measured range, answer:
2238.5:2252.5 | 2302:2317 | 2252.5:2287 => 6.68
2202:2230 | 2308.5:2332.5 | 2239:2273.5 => 7.60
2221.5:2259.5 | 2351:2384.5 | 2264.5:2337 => 8.42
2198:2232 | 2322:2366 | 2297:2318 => 6.30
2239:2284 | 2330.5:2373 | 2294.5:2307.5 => 1.04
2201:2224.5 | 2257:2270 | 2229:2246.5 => -2.59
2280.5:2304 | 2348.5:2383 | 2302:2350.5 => -3.57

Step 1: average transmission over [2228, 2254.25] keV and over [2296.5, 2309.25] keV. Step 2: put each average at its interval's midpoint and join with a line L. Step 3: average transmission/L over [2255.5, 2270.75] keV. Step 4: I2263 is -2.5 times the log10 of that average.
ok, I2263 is 0.35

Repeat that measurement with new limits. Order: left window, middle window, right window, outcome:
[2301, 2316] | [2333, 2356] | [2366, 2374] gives -0.20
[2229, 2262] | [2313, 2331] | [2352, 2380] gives -0.09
